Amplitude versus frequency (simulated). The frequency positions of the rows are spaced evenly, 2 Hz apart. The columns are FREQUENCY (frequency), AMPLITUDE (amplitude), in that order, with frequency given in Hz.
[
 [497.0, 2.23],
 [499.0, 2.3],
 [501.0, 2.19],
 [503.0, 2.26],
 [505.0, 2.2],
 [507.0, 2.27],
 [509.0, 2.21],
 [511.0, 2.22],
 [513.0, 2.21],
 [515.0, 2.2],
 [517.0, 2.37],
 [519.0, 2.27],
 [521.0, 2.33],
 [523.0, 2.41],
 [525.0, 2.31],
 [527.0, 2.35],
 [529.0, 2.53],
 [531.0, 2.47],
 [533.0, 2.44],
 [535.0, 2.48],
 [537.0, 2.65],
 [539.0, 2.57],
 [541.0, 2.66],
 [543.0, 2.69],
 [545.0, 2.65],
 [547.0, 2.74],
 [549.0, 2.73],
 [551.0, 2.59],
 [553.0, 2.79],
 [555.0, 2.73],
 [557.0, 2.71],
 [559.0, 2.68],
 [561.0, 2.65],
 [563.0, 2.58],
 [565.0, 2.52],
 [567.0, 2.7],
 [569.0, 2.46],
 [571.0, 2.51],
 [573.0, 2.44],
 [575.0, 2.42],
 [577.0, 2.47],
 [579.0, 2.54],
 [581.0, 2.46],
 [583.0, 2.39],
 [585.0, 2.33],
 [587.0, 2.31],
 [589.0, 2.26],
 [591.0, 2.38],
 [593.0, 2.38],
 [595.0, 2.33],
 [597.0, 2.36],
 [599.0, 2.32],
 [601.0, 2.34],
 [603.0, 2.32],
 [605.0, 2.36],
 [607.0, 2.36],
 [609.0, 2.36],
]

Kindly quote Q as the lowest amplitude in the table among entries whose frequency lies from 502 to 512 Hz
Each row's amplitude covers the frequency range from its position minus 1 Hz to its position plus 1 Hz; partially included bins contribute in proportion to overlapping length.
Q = 2.2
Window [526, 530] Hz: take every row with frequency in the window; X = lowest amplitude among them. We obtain 2.35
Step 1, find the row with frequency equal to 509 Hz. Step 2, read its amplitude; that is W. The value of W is 2.21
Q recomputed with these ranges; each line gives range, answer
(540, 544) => 2.66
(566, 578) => 2.42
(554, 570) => 2.46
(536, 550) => 2.57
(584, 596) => 2.26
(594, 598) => 2.33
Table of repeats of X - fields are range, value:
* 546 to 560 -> 2.59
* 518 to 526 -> 2.27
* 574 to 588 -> 2.31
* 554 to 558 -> 2.71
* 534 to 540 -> 2.48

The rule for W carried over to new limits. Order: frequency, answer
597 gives 2.36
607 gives 2.36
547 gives 2.74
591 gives 2.38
